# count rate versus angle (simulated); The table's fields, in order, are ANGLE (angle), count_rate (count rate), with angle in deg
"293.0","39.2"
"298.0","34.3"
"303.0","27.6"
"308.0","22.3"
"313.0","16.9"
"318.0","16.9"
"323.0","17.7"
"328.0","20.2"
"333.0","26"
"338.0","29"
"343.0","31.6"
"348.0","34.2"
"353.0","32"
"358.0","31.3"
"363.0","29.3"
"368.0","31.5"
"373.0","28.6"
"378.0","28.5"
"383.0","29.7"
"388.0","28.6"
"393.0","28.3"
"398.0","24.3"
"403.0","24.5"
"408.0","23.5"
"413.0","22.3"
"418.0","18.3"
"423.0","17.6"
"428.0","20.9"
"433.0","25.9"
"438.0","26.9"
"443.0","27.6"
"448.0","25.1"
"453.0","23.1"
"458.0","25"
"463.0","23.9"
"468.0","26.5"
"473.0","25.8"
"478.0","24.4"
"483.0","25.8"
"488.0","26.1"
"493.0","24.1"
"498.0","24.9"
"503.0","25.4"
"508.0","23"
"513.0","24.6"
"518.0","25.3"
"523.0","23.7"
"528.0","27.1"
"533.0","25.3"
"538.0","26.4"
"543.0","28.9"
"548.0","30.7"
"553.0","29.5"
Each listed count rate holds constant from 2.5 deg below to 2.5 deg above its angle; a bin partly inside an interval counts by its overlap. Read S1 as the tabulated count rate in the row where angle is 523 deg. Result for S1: 23.7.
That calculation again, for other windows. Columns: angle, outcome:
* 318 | 16.9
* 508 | 23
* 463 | 23.9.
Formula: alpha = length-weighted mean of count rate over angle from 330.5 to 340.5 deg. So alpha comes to 27.5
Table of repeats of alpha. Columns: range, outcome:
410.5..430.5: 19.8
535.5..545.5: 27.6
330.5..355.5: 30.6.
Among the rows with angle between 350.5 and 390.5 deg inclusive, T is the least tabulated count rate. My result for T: 28.5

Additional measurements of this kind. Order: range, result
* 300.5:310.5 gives 22.3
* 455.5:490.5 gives 23.9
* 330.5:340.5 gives 26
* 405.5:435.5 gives 17.6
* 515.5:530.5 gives 23.7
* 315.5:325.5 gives 16.9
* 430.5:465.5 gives 23.1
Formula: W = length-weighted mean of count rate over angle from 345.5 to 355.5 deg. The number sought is 33.1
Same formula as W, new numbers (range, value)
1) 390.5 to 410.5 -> 25.1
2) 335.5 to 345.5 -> 30.3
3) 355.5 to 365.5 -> 30.3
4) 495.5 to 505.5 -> 25.1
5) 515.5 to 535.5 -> 25.4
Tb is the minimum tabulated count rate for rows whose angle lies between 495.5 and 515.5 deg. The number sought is 23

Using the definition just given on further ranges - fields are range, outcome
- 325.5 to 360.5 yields 20.2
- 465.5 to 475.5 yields 25.8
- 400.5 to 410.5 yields 23.5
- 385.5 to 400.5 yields 24.3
